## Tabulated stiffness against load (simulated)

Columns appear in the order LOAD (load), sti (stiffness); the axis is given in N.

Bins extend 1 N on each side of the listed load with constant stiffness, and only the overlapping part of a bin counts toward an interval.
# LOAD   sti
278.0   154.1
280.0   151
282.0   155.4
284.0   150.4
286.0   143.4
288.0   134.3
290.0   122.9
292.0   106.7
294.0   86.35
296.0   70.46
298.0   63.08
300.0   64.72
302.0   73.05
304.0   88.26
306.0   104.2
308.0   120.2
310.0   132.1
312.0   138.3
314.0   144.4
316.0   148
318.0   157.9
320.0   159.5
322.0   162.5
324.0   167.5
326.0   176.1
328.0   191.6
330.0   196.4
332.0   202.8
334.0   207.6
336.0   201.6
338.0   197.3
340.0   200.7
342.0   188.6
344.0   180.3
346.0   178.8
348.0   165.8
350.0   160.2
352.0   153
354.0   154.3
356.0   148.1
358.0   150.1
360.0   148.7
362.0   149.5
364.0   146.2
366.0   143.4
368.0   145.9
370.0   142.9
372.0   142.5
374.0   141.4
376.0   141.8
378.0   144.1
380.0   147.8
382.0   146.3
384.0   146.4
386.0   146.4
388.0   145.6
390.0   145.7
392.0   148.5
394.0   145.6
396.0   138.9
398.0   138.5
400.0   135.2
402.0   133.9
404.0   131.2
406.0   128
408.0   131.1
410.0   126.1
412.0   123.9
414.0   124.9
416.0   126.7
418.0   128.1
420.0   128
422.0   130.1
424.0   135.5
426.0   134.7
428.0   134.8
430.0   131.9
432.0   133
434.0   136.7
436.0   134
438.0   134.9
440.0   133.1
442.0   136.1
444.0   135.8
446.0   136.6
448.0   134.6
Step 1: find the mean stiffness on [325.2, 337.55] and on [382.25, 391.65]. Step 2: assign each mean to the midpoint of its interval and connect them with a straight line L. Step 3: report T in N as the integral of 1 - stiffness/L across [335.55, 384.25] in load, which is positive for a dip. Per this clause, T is 3.6 N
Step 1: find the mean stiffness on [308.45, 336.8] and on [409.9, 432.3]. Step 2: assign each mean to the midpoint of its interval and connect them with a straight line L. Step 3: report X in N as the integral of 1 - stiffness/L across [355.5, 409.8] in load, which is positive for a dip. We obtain 1.0 N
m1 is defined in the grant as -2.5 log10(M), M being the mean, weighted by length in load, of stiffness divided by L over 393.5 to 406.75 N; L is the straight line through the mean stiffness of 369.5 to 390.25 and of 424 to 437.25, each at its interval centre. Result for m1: 0.04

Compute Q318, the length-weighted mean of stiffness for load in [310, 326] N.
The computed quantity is 154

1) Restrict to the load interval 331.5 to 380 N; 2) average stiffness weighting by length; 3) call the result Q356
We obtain 163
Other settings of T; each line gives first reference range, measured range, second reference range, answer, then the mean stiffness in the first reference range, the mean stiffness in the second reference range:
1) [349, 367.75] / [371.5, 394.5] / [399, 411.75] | -0.9 N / 150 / 131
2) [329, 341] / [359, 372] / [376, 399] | 1.7 N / 201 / 145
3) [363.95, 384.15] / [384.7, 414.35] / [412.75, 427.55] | 0.0 N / 144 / 130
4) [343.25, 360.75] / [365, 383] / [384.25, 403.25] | 0.8 N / 160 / 142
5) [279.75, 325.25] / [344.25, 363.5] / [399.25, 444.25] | -4.6 N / 124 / 132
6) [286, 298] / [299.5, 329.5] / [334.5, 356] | -0.1 N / 104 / 177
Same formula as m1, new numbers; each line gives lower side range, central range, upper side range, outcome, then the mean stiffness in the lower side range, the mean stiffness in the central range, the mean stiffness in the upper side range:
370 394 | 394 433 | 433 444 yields 0.06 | 145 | 132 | 135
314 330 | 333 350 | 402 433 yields -0.18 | 167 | 188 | 130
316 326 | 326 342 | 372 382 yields -0.24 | 162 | 198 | 144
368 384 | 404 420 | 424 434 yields 0.08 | 144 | 127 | 134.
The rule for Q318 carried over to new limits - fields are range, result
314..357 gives 175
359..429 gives 139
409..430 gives 129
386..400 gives 143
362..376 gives 144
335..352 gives 182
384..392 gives 146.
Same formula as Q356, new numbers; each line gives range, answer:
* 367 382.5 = 144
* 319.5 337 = 186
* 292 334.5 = 134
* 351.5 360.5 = 151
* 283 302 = 103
